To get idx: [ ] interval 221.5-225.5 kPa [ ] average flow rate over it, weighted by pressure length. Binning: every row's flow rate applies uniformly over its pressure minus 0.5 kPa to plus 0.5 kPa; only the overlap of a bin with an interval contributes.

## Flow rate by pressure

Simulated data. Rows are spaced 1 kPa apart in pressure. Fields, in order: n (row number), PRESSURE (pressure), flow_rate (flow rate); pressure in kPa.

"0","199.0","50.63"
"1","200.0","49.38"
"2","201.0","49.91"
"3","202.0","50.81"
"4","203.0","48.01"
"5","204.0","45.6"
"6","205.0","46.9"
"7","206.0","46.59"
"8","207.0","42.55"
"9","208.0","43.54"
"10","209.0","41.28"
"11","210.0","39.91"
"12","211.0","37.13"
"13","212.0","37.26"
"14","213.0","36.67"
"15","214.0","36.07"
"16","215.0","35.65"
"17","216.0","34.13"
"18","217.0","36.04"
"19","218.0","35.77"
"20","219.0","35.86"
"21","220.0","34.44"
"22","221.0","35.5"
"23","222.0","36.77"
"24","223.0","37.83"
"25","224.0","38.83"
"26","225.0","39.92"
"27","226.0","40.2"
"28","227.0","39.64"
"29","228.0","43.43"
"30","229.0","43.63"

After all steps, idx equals 38.3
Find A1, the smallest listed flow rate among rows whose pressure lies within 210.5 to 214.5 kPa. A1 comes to 36.07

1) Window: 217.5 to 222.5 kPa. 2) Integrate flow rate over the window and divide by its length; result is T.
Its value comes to 35.7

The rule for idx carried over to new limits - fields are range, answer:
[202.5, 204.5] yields 46.8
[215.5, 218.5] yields 35.3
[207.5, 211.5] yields 40.5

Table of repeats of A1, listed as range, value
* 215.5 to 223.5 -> 34.13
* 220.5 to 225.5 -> 35.5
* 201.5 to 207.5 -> 42.55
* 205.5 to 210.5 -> 39.91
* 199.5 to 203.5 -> 48.01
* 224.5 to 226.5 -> 39.92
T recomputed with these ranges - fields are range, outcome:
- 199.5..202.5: 50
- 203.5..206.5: 46.4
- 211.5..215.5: 36.4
